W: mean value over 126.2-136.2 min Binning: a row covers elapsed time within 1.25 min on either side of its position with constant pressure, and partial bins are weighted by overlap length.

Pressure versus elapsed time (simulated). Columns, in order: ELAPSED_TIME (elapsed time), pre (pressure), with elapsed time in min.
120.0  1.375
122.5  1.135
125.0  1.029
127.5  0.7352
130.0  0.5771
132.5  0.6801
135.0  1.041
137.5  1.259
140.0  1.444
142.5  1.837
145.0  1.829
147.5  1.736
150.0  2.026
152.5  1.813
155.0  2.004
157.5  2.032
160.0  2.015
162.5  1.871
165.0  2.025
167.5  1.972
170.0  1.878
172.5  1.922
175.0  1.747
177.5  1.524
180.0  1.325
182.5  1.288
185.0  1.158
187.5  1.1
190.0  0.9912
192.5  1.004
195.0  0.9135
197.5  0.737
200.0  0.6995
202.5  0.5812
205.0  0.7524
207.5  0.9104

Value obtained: 0.758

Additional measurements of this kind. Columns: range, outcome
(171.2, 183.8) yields 1.56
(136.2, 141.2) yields 1.35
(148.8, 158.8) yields 1.97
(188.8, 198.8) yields 0.91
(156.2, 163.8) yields 1.97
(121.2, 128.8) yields 0.967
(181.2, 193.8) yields 1.11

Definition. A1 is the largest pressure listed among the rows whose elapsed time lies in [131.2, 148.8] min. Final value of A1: 1.837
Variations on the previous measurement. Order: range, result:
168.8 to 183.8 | 1.922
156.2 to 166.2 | 2.032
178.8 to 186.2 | 1.325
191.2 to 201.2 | 1.004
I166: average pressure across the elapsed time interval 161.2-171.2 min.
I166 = 1.94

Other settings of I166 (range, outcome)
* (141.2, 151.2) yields 1.85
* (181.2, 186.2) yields 1.22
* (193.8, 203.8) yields 0.732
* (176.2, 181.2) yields 1.43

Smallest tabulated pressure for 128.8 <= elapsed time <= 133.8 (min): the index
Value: 0.5771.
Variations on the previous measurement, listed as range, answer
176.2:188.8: 1.1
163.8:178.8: 1.524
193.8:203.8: 0.5812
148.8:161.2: 1.813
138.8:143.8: 1.444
